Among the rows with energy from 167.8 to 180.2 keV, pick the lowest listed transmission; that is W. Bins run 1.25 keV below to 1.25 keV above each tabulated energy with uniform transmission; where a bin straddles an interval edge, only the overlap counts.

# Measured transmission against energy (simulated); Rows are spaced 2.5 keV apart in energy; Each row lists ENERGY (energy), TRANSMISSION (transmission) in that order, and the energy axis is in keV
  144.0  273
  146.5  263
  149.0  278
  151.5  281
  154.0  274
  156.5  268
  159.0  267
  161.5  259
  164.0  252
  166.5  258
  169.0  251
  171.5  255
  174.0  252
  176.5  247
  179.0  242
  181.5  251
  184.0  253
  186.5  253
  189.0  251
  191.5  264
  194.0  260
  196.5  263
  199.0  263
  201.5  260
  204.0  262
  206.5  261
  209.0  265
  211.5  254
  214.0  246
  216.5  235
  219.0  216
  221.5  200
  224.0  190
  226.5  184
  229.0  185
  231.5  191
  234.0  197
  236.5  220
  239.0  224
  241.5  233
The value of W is 242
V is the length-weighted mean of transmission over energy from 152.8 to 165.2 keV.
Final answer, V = 264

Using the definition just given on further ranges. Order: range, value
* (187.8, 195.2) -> 258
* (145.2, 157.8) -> 273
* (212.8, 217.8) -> 240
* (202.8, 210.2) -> 263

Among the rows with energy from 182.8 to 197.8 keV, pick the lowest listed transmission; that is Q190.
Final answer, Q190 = 251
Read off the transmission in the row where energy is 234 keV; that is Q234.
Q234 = 197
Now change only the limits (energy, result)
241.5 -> 233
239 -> 224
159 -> 267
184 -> 253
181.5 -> 251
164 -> 252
